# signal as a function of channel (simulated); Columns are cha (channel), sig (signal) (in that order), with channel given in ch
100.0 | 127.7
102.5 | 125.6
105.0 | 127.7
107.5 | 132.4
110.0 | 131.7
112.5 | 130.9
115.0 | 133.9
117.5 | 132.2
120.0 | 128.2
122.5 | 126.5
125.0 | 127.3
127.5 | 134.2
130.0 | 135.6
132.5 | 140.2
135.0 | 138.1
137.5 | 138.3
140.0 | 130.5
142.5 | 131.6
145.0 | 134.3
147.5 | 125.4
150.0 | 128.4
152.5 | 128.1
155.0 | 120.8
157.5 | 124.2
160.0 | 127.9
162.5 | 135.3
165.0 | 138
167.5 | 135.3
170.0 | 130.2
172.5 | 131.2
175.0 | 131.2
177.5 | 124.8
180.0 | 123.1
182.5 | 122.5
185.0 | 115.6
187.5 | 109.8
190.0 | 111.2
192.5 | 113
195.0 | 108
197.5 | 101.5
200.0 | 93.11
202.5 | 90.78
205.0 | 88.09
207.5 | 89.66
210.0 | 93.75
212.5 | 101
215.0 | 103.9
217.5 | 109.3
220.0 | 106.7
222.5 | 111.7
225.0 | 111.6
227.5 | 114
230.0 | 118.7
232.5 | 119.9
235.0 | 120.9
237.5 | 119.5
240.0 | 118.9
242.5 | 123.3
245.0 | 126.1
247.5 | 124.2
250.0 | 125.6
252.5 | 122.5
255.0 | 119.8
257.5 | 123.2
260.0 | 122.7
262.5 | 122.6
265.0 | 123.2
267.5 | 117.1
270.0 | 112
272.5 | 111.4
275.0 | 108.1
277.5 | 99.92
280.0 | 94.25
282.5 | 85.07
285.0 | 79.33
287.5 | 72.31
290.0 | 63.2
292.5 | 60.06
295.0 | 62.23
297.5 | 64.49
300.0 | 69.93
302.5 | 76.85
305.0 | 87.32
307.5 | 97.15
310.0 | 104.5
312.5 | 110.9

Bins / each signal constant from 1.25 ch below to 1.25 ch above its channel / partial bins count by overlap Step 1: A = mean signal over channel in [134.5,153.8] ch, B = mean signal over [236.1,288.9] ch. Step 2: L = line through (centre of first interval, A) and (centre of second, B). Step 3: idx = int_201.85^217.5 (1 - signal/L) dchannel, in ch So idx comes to 3.21 ch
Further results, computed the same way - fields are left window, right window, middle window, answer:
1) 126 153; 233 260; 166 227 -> 8.0 ch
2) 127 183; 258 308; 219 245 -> -2.4 ch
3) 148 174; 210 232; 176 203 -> 2.0 ch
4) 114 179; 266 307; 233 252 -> -4.3 ch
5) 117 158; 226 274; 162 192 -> 0.5 ch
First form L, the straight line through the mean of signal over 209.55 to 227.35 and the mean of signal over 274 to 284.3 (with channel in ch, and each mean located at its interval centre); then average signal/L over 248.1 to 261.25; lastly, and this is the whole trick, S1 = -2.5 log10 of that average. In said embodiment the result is -0.22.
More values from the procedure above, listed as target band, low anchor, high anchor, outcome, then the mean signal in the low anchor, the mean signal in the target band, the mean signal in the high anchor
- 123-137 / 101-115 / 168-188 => -0.05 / 130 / 135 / 125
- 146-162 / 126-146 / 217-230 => 0.03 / 135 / 126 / 112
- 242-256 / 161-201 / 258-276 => -0.05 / 120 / 124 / 117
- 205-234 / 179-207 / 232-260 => 0.08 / 106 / 107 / 122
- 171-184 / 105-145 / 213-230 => -0.05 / 133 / 126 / 110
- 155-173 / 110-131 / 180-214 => -0.14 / 131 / 131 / 104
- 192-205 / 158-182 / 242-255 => 0.28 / 130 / 99.3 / 124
